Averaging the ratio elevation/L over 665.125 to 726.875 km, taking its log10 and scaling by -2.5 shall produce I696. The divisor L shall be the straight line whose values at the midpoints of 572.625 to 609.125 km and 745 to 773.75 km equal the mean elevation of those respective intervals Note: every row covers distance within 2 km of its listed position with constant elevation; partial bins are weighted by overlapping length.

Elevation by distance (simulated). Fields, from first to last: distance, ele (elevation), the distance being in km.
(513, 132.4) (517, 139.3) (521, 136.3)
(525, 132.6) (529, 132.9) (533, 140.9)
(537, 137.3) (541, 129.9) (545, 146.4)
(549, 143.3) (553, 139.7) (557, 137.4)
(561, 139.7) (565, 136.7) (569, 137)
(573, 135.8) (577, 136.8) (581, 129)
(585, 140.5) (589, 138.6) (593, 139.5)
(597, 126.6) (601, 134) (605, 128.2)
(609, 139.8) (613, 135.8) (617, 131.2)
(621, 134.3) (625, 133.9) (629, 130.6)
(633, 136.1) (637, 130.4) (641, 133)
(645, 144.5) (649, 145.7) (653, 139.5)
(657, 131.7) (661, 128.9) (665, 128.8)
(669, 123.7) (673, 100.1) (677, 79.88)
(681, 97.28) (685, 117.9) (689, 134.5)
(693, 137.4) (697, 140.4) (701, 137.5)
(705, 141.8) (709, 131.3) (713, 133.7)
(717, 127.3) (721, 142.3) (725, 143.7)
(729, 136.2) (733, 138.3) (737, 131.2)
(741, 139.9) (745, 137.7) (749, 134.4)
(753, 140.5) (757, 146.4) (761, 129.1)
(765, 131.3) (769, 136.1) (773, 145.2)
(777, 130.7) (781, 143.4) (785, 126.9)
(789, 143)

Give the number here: 0.09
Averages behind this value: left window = 135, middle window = 126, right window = 137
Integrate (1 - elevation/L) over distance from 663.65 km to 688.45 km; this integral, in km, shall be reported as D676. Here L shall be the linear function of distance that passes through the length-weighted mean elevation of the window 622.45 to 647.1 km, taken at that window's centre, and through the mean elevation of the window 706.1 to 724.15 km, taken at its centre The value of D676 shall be 4.7 km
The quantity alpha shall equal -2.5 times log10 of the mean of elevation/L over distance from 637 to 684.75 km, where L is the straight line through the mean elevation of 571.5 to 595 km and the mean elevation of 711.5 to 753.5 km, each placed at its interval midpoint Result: 0.114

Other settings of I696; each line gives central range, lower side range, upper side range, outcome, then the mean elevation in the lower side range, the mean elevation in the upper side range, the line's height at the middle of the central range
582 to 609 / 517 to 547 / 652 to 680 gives -0.06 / 137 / 117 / 128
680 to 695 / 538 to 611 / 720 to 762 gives 0.12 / 137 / 138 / 138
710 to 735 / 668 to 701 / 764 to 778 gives -0.09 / 117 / 137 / 126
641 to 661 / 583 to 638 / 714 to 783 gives -0.03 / 134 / 137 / 135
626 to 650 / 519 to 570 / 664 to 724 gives -0.05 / 138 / 125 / 130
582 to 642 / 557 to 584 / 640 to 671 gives 0.01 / 136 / 135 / 135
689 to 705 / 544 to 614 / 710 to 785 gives -0.01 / 137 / 137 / 137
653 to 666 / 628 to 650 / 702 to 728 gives 0.04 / 137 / 137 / 137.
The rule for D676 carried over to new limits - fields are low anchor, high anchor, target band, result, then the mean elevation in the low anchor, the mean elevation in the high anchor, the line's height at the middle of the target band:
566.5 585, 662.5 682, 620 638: -2.02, 135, 107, 120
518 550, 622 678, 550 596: -0.97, 137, 129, 134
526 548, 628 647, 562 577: 0.00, 138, 135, 137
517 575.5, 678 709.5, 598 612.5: 0.01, 138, 128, 134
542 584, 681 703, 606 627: 0.02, 138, 130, 135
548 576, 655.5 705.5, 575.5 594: -0.21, 138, 122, 135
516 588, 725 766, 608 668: 1.08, 137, 137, 137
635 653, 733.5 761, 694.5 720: 0.44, 139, 138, 138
